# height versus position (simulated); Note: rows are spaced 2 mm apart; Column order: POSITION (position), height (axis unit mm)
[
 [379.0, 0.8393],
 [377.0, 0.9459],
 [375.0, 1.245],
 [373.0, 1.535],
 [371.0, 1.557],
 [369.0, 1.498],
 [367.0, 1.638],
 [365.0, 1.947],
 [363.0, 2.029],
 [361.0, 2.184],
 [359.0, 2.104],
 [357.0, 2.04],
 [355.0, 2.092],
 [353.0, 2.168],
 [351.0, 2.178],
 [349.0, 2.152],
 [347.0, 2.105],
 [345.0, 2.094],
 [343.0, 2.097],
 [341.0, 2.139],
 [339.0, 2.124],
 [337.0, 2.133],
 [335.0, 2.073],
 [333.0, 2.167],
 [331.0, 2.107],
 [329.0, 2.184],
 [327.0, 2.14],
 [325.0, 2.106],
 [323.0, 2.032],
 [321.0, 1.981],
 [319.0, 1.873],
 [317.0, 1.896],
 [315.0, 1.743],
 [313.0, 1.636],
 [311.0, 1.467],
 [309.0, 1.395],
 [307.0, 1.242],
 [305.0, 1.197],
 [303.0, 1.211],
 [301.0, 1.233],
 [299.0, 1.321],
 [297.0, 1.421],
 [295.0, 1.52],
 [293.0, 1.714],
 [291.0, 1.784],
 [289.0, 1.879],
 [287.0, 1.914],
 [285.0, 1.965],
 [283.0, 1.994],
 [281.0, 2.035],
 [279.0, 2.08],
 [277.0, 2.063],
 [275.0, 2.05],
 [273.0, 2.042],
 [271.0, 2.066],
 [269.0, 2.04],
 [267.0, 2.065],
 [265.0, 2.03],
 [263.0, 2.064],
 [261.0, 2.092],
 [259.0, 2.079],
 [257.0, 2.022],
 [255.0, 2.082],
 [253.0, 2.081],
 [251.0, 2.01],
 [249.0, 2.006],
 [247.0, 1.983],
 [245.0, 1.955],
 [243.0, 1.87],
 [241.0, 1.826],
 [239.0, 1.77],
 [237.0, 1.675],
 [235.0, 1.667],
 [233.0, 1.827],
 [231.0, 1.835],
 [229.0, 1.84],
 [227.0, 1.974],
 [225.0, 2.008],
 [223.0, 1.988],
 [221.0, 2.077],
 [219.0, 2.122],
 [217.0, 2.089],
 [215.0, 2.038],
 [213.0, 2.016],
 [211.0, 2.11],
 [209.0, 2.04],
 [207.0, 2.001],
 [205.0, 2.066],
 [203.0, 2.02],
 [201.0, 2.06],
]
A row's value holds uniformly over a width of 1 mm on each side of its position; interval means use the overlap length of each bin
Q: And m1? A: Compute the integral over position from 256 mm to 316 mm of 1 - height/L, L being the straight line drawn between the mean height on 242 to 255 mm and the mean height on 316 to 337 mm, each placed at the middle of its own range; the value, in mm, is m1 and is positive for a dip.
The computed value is 7.2 mm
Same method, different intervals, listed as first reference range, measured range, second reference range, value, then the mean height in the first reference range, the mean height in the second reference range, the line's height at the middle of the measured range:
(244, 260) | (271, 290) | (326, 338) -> 0.54 mm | 2.03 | 2.13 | 2.07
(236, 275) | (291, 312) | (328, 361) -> 6.80 mm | 1.99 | 2.12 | 2.06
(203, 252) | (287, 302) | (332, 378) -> 2.79 mm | 1.95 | 1.92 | 1.94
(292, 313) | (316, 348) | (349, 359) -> -4.93 mm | 1.38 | 2.12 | 1.81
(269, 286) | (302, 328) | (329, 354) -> 5.06 mm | 2.04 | 2.13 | 2.09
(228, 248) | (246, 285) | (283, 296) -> -4.87 mm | 1.82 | 1.81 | 1.82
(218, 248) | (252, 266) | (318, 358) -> -0.86 mm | 1.89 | 2.1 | 1.95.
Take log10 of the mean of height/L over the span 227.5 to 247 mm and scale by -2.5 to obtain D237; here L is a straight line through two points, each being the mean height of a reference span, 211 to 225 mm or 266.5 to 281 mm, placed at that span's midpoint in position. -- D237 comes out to 0.13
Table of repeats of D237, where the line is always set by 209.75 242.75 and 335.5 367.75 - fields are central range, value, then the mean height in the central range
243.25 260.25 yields -0.03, 2.02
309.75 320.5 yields 0.18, 1.73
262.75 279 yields -0.04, 2.05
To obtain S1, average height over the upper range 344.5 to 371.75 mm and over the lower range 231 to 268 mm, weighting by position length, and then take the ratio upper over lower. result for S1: 1.02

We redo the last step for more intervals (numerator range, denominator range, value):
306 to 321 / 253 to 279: 0.79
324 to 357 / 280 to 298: 1.18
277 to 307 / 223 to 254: 0.88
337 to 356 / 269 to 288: 1.05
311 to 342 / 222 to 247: 1.08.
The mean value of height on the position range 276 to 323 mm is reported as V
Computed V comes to 1.68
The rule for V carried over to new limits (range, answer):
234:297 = 1.94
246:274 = 2.05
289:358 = 1.85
